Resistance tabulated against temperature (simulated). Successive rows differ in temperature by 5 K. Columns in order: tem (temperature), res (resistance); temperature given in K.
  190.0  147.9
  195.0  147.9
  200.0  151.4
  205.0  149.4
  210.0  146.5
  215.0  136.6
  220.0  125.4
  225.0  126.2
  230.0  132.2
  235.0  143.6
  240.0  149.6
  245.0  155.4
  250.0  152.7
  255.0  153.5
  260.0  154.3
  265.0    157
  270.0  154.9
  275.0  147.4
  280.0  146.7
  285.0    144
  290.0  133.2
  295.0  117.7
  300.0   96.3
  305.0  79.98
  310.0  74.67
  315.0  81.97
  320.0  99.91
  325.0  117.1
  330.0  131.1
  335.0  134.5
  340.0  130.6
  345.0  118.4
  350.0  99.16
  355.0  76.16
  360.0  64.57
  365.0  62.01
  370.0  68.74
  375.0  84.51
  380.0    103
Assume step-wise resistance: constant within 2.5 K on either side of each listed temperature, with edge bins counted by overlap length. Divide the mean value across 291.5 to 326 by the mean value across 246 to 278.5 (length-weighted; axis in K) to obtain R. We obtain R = 0.62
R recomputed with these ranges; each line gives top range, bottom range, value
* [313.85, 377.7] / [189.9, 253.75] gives 0.68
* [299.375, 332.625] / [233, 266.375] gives 0.64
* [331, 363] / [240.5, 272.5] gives 0.68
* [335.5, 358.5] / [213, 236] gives 0.81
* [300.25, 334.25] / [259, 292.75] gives 0.67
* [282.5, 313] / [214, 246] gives 0.78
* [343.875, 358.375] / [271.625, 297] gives 0.68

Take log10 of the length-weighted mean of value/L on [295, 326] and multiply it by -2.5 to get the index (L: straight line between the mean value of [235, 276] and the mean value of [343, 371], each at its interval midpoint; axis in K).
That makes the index 0.22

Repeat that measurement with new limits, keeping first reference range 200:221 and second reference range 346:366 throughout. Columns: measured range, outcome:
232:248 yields -0.16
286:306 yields -0.06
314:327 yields -0.07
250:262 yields -0.25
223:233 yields 0.04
